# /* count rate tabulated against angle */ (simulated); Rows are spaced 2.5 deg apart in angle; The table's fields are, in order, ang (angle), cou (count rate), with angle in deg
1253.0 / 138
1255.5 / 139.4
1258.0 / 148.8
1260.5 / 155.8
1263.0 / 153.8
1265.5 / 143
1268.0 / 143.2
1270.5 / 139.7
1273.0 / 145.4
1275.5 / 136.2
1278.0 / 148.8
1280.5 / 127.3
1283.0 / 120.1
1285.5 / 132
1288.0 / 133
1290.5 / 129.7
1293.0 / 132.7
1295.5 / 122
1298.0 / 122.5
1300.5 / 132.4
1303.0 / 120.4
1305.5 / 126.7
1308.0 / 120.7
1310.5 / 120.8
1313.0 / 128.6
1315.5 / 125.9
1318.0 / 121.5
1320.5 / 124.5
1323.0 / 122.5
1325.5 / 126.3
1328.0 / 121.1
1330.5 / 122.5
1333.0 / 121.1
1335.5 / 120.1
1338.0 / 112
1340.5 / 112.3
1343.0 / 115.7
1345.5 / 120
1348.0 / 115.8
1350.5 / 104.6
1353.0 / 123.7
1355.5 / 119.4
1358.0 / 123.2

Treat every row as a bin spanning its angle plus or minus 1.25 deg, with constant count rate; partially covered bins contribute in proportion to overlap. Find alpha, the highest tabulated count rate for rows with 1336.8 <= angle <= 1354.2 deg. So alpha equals 123.7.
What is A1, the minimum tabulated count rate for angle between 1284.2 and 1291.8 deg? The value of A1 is 129.7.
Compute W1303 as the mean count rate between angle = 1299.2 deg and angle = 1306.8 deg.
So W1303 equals 126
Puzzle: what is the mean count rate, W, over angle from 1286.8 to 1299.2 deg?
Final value 128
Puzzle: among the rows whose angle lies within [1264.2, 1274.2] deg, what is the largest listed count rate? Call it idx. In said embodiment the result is 145.4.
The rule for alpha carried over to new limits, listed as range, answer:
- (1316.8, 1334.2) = 126.3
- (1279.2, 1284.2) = 127.3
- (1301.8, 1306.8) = 126.7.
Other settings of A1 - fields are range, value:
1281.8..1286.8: 120.1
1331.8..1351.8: 104.6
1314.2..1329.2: 121.1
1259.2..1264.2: 153.8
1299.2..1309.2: 120.4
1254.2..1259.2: 139.4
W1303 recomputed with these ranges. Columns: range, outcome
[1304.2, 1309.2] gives 124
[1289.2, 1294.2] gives 131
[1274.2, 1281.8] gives 137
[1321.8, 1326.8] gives 124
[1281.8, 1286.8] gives 126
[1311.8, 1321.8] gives 125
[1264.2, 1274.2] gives 143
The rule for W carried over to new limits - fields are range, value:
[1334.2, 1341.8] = 115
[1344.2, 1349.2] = 118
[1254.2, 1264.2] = 149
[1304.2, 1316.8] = 125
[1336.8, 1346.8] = 115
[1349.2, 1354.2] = 114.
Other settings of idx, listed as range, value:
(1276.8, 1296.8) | 148.8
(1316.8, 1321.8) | 124.5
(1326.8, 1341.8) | 122.5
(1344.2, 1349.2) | 120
